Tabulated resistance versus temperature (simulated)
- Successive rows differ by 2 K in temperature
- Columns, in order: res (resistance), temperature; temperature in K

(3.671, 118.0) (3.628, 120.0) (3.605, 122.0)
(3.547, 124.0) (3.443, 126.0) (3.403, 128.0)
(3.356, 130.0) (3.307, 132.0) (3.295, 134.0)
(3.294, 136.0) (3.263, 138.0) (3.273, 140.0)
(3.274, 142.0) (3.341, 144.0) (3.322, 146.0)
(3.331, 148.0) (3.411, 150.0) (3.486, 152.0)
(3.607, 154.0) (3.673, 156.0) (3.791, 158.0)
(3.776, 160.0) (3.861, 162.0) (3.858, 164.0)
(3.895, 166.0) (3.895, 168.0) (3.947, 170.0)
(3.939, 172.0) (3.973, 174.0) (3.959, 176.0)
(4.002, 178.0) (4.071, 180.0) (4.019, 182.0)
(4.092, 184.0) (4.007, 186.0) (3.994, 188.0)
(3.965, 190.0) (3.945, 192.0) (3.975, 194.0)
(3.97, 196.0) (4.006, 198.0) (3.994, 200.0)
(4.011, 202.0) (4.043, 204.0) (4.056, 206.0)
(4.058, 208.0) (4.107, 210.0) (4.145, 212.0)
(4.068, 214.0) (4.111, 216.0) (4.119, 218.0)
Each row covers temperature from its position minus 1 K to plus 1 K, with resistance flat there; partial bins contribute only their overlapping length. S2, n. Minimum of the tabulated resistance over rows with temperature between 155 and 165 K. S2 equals 3.673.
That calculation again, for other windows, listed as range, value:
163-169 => 3.858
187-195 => 3.945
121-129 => 3.403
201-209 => 4.011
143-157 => 3.322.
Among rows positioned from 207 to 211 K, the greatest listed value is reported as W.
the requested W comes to 4.107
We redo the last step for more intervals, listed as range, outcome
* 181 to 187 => 4.092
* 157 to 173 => 3.947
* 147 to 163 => 3.861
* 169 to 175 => 3.973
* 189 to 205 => 4.043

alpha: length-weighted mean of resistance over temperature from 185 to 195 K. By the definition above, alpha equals 3.98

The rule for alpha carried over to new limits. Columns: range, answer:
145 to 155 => 3.43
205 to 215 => 4.09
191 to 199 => 3.97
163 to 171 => 3.9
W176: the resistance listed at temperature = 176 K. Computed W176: 3.959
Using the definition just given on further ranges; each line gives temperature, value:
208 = 4.058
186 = 4.007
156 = 3.673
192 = 3.945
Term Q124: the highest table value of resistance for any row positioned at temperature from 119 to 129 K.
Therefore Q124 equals 3.628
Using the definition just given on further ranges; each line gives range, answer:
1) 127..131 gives 3.403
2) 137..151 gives 3.411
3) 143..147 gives 3.341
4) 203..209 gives 4.058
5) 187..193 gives 3.994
